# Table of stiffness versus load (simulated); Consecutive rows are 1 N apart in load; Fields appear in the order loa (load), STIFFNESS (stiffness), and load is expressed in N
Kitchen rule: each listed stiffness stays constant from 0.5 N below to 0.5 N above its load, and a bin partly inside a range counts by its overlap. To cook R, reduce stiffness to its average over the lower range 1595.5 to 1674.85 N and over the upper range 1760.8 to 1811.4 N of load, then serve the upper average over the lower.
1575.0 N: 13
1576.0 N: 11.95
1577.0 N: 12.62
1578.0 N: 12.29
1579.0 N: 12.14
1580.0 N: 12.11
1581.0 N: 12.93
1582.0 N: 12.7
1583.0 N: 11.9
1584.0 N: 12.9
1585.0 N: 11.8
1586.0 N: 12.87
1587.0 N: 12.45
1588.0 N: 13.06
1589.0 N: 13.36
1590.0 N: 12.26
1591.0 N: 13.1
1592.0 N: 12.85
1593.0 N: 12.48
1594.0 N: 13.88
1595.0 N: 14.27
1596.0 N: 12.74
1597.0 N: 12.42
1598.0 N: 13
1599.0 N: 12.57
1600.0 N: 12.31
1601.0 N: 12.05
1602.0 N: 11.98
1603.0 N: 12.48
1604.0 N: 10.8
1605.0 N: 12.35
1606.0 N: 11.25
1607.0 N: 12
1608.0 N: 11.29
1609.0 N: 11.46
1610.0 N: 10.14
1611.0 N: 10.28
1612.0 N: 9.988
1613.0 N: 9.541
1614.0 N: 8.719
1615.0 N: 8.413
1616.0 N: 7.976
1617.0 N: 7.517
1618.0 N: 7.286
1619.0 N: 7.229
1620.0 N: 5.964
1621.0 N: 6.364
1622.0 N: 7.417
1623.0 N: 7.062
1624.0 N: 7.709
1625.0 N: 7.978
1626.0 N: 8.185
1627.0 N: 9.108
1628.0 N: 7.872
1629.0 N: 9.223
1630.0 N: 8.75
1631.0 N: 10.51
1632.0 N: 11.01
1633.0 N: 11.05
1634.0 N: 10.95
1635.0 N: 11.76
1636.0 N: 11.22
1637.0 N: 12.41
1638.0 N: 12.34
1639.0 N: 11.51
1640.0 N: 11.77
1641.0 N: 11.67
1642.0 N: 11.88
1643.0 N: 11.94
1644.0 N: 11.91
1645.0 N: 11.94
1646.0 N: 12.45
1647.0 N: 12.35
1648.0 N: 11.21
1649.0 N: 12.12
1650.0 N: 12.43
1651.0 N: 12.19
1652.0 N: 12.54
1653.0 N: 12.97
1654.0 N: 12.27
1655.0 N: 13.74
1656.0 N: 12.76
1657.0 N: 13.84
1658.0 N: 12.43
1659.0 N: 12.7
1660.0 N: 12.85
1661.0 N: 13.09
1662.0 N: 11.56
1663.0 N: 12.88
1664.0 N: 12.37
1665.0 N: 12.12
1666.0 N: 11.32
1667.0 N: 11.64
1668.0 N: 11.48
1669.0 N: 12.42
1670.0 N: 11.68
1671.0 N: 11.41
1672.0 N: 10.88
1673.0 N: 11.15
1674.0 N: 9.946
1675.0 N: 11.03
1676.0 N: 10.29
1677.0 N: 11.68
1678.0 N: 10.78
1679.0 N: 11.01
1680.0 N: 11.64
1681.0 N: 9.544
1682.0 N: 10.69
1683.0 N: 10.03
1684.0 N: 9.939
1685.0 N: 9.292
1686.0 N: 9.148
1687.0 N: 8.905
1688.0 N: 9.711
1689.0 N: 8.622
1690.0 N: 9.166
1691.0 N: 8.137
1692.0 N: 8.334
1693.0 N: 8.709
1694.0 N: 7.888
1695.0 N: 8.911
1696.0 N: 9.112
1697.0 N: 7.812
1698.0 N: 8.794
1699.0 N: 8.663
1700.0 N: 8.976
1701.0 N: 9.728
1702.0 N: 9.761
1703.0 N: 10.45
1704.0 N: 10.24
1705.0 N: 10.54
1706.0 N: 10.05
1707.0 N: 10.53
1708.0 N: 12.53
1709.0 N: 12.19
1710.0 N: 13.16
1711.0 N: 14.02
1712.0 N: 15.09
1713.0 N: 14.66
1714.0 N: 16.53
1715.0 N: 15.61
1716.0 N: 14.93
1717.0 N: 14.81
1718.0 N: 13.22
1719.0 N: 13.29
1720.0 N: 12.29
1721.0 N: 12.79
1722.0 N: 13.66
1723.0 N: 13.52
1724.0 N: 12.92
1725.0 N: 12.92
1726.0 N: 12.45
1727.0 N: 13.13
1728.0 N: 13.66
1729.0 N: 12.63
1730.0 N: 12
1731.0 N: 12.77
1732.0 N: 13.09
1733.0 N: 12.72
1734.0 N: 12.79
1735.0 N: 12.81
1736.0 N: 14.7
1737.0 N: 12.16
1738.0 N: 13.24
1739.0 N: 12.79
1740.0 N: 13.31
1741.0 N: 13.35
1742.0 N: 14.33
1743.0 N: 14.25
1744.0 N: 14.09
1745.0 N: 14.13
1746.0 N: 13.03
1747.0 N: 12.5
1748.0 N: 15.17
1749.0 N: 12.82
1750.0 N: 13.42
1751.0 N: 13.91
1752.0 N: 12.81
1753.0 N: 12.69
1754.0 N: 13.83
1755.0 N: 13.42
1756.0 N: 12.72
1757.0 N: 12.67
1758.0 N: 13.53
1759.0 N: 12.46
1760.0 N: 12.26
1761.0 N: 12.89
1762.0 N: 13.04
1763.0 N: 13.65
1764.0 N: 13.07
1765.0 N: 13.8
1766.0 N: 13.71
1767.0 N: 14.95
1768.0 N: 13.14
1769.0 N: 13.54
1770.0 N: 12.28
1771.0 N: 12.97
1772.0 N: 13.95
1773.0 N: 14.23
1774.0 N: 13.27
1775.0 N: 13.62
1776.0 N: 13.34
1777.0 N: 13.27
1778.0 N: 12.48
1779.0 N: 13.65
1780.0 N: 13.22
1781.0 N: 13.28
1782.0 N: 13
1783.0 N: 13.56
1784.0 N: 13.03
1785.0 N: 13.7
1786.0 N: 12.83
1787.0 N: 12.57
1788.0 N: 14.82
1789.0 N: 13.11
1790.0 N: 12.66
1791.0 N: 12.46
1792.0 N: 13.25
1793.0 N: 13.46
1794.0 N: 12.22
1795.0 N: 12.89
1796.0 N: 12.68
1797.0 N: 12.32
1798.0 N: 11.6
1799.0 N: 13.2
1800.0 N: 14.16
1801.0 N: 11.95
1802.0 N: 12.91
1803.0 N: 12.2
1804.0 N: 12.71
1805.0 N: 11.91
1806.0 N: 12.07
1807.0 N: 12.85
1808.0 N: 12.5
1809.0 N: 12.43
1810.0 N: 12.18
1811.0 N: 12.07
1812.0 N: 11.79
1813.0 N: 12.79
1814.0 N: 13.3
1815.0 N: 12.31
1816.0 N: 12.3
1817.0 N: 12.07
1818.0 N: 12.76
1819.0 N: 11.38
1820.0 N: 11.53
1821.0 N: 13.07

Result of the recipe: 1.2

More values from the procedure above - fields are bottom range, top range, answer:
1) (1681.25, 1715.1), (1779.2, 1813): 1.23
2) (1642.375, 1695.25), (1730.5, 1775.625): 1.19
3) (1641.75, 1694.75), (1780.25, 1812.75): 1.14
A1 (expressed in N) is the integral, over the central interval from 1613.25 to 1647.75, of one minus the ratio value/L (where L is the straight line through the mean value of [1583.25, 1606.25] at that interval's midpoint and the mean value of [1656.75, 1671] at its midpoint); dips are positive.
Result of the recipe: 7.4 N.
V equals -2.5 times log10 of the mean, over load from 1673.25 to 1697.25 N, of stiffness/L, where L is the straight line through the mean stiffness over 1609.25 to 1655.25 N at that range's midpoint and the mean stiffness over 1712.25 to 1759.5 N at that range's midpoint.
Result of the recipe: 0.22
